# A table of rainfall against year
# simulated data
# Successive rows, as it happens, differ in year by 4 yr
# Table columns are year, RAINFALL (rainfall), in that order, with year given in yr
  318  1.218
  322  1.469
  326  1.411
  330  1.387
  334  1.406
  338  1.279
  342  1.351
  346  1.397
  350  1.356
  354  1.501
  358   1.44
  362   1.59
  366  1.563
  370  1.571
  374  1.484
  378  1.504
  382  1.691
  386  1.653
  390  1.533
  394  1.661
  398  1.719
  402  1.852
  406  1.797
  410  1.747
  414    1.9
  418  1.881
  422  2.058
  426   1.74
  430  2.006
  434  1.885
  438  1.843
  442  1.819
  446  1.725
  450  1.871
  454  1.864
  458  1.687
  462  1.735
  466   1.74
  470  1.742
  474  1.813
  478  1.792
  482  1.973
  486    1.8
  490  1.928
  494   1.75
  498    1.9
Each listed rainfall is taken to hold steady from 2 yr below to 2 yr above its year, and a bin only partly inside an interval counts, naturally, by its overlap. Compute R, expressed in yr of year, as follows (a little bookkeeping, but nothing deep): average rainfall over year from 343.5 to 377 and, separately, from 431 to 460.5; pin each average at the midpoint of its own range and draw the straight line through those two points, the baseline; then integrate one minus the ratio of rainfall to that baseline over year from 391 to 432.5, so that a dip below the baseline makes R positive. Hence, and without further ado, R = -3.5 yr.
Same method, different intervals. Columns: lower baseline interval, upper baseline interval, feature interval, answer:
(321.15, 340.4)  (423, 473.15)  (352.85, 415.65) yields -2.3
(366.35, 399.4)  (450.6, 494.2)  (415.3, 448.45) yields -3.1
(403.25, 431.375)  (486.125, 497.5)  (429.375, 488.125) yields 1.2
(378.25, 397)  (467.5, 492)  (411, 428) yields -1.9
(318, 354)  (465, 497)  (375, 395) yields -0.9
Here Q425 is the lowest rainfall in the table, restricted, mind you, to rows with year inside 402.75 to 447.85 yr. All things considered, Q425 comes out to 1.725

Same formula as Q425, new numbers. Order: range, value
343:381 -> 1.356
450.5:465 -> 1.687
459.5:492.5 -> 1.735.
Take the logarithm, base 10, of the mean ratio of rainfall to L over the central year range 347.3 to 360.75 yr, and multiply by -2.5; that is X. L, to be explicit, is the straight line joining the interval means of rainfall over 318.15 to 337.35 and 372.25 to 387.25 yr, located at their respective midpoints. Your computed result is 0.04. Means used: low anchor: 1.39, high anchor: 1.58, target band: 1.44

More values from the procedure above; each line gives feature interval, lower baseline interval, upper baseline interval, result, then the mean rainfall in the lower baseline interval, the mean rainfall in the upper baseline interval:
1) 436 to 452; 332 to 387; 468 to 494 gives -0.05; 1.48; 1.83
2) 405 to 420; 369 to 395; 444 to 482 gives -0.11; 1.58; 1.78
